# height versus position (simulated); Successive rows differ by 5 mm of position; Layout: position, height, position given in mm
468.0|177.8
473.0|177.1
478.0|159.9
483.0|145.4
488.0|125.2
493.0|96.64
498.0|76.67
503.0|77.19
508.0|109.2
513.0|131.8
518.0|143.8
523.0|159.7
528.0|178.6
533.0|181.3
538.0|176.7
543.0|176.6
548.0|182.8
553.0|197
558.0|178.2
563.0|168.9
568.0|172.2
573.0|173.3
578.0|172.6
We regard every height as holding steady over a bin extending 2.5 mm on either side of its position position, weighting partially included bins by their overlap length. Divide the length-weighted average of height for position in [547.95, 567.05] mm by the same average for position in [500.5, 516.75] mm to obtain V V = 1.66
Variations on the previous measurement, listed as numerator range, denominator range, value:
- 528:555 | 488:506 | 2.02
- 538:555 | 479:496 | 1.48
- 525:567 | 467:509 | 1.42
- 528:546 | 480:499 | 1.55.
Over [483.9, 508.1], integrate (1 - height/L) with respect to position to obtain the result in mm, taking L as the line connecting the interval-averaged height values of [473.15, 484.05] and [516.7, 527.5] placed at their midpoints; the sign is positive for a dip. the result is 9.1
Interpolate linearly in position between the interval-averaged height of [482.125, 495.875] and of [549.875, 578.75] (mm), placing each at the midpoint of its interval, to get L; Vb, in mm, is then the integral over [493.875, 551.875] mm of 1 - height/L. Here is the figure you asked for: 0.97 mm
